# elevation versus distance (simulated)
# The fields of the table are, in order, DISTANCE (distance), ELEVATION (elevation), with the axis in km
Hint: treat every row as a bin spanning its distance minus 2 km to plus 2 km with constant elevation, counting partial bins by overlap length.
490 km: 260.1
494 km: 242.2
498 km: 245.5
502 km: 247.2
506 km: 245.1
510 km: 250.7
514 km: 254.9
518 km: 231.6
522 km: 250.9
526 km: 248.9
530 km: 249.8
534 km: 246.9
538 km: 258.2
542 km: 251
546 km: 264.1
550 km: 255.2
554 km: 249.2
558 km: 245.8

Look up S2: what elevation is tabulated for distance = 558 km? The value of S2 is 245.8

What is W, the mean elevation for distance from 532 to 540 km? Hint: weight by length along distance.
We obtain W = 253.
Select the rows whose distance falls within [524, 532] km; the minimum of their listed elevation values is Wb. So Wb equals 248.9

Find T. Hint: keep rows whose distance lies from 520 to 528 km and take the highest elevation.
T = 250.9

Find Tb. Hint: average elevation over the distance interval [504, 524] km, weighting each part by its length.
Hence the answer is 247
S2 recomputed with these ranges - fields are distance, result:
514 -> 254.9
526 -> 248.9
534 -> 246.9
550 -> 255.2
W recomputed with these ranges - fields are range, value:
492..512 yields 246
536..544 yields 255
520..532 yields 250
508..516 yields 253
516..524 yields 241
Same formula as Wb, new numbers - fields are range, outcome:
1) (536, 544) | 251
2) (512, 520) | 231.6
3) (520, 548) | 246.9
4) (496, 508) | 245.1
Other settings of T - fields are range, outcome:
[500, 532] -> 254.9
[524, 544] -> 258.2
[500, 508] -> 247.2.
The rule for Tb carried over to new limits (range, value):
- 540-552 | 257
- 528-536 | 248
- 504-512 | 248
